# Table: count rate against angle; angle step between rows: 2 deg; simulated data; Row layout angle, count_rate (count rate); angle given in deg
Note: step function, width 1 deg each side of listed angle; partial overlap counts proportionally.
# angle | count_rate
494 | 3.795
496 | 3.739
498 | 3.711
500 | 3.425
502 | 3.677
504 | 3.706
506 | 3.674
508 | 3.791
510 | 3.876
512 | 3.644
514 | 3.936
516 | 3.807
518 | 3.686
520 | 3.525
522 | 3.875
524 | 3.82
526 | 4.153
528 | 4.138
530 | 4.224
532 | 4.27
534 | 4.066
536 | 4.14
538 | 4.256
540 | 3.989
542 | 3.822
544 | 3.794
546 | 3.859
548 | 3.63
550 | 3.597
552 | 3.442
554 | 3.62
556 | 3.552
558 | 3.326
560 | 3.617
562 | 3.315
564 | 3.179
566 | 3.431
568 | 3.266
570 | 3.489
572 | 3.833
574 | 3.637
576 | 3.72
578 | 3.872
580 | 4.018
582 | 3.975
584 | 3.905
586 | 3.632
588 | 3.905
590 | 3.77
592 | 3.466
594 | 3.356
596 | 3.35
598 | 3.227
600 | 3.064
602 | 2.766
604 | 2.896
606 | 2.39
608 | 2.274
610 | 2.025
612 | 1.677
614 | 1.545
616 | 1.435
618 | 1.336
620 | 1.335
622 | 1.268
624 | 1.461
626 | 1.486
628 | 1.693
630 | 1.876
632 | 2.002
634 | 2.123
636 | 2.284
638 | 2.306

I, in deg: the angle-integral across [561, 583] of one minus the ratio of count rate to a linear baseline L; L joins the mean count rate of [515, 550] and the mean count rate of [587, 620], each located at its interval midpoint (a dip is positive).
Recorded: -2.93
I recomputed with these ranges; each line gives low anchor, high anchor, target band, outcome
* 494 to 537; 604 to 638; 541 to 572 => -4.9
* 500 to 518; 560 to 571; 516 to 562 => -3.7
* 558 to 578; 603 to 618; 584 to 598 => -4.6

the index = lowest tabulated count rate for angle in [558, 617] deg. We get 1.435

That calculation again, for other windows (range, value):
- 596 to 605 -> 2.766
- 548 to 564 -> 3.179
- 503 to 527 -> 3.525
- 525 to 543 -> 3.822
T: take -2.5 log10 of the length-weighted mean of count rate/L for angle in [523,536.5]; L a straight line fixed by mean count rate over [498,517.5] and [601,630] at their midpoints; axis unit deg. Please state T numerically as -0.23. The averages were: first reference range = 3.72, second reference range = 1.83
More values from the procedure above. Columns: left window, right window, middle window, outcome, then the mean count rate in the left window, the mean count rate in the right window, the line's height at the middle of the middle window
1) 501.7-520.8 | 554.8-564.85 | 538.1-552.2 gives -0.082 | 3.74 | 3.41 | 3.51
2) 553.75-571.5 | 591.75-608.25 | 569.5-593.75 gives -0.175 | 3.42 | 2.99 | 3.2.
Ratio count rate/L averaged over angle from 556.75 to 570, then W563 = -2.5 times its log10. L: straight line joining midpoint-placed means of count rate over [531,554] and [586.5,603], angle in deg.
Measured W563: 0.10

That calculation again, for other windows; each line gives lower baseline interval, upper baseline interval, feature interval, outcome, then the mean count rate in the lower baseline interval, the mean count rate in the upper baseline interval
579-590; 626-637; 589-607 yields 0.06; 3.88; 1.95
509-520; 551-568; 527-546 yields -0.13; 3.77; 3.43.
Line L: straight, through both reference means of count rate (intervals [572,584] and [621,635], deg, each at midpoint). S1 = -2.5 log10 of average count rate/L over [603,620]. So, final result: 0.267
